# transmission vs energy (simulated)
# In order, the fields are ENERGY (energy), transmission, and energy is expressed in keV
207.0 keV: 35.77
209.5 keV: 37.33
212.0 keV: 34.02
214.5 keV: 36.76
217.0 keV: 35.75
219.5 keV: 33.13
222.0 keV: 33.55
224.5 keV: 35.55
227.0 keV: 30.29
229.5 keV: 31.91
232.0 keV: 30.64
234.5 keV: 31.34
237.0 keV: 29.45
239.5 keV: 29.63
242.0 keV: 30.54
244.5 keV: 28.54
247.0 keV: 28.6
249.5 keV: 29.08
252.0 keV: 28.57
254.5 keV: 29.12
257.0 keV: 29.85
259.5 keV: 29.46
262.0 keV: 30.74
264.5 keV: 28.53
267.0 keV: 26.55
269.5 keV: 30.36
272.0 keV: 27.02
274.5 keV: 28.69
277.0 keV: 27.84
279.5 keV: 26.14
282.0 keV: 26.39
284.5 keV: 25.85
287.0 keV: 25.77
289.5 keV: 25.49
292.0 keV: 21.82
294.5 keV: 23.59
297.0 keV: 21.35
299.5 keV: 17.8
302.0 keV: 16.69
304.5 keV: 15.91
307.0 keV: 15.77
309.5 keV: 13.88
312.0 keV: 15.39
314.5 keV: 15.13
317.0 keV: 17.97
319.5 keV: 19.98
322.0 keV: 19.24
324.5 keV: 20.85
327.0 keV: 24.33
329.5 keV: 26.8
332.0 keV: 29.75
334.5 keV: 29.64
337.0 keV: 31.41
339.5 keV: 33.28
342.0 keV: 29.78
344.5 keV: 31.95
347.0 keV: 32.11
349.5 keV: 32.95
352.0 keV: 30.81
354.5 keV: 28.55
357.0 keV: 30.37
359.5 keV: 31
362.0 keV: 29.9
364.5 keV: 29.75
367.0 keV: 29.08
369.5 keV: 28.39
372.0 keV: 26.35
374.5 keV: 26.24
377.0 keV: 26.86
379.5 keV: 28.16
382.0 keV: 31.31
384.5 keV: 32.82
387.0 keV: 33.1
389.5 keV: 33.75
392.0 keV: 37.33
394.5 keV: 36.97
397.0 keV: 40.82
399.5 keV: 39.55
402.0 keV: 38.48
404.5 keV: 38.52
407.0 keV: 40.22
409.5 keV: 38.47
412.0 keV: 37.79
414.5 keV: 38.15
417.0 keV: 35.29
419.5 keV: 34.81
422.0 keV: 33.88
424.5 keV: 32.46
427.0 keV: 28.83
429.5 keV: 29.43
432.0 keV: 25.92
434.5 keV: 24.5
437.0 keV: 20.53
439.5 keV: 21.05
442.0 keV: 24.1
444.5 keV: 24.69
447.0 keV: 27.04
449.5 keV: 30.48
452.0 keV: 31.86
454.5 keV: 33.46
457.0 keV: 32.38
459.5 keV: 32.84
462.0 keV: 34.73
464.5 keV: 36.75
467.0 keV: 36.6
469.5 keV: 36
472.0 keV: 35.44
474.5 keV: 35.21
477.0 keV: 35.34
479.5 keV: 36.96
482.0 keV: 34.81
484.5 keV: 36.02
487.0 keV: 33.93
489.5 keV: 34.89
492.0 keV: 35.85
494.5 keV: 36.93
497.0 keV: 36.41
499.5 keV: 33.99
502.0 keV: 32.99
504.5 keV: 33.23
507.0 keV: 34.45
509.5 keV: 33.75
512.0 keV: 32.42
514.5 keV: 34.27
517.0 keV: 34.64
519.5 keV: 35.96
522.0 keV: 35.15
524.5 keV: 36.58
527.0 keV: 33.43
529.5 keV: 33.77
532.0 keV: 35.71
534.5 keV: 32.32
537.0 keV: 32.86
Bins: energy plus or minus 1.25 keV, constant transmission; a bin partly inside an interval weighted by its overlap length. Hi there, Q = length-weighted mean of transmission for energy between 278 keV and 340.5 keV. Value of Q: 22.4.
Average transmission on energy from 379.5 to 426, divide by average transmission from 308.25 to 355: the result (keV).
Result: 1.42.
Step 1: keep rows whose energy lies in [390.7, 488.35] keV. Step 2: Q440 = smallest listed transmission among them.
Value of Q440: 20.53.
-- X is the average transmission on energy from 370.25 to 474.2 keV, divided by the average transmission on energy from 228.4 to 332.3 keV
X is 1.30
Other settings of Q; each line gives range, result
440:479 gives 32.3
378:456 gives 32.4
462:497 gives 35.7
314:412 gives 30.5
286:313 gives 19.4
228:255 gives 29.8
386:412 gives 37.8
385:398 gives 36.1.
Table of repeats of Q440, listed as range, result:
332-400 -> 26.24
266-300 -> 17.8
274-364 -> 13.88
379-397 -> 28.16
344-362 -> 28.55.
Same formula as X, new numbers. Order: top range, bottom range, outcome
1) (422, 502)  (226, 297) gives 1.14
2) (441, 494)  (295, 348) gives 1.47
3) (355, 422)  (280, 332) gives 1.61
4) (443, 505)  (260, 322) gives 1.49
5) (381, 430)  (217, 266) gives 1.17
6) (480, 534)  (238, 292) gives 1.24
